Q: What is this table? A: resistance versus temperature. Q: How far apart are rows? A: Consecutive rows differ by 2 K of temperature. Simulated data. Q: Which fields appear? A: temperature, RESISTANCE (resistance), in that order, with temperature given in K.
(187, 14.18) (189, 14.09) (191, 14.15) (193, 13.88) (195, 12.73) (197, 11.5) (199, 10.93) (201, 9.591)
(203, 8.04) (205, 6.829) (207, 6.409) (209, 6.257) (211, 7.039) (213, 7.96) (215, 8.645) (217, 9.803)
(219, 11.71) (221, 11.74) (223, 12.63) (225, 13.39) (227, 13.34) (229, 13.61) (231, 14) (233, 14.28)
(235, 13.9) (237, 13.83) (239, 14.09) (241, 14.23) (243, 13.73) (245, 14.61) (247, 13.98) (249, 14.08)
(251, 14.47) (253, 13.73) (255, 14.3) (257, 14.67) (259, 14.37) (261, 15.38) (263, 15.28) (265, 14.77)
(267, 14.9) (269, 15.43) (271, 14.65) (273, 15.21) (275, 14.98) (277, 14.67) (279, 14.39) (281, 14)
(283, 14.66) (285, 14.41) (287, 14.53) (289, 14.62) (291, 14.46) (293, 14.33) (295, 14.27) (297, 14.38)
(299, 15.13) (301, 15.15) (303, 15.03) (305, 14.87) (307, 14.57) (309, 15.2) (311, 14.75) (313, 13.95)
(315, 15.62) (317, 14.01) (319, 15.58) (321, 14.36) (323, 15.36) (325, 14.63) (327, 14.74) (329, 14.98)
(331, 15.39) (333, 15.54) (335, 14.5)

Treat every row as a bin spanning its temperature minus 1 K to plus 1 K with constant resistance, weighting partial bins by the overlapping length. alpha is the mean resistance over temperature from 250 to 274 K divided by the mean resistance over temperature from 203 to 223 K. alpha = 1.70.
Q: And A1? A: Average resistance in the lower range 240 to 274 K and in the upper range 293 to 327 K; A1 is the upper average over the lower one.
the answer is 1.0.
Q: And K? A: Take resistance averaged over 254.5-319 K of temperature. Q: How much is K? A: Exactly 14.7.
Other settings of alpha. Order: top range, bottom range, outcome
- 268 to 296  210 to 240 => 1.22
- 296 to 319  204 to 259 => 1.22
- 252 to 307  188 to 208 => 1.36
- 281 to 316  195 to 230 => 1.46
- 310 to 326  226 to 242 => 1.06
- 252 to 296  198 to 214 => 1.86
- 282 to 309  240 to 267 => 1.02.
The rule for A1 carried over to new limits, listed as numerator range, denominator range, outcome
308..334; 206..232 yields 1.42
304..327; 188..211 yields 1.44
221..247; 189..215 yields 1.41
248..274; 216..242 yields 1.12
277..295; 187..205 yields 1.23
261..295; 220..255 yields 1.07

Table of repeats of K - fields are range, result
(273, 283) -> 14.6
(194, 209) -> 9.22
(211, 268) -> 13.3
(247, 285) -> 14.6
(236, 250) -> 14.1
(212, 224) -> 10.4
